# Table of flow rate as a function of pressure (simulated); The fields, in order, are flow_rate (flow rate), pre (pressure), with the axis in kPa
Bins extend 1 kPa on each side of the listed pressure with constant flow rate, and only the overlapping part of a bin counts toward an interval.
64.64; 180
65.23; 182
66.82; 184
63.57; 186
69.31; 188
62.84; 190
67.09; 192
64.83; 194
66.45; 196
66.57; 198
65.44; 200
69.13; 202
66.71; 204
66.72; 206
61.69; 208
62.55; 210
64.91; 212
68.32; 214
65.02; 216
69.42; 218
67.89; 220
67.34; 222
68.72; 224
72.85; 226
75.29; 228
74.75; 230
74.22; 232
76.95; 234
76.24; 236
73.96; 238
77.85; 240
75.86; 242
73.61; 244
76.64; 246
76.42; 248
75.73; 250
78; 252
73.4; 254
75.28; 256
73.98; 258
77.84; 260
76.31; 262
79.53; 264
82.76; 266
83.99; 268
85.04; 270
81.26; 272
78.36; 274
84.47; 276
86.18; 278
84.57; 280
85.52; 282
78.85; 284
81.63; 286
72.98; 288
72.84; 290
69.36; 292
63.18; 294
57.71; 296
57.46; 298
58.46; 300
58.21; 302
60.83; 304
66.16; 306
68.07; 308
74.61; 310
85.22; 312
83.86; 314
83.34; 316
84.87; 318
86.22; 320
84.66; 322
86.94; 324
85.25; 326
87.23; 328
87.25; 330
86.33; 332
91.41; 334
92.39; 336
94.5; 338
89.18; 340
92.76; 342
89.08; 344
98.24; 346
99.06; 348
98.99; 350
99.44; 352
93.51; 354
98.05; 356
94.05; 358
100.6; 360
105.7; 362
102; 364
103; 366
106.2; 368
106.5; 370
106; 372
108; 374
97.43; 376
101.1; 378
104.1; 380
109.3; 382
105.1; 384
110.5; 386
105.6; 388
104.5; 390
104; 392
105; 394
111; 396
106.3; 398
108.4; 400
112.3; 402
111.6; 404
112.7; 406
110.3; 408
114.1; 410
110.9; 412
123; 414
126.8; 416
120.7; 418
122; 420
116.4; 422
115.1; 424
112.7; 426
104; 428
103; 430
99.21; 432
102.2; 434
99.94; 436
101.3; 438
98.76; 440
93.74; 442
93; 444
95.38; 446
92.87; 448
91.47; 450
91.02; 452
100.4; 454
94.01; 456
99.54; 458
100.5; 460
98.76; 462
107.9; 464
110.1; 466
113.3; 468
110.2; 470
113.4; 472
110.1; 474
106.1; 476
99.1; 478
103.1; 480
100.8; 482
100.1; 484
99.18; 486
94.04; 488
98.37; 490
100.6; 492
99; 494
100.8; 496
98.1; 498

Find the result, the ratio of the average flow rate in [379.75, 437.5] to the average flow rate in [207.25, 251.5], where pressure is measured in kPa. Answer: 1.53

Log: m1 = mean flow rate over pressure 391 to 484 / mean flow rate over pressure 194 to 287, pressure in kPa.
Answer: 1.4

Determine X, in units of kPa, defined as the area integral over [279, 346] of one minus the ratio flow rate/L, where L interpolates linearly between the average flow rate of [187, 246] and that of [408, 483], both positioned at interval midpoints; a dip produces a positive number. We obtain 4.4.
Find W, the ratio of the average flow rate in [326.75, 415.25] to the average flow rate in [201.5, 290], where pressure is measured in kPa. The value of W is 1.4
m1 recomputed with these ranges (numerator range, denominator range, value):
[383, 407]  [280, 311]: 1.57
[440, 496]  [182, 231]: 1.50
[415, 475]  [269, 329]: 1.37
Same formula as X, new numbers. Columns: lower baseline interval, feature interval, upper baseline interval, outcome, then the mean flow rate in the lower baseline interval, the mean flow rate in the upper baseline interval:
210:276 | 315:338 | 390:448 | 0.9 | 74.9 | 108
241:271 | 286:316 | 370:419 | 6.6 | 77.6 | 109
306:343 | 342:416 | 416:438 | -5.0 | 85.3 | 110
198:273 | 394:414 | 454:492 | -3.5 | 73.2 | 103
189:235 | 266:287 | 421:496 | -1.7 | 68.1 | 102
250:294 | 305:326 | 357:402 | 2.1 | 78.7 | 105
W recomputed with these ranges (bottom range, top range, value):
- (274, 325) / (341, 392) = 1.35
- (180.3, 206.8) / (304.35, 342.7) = 1.27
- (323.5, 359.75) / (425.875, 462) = 1.06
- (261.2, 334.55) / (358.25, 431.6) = 1.40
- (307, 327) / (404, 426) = 1.42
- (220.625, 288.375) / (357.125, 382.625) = 1.33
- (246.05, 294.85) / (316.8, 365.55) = 1.19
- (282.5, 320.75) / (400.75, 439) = 1.55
